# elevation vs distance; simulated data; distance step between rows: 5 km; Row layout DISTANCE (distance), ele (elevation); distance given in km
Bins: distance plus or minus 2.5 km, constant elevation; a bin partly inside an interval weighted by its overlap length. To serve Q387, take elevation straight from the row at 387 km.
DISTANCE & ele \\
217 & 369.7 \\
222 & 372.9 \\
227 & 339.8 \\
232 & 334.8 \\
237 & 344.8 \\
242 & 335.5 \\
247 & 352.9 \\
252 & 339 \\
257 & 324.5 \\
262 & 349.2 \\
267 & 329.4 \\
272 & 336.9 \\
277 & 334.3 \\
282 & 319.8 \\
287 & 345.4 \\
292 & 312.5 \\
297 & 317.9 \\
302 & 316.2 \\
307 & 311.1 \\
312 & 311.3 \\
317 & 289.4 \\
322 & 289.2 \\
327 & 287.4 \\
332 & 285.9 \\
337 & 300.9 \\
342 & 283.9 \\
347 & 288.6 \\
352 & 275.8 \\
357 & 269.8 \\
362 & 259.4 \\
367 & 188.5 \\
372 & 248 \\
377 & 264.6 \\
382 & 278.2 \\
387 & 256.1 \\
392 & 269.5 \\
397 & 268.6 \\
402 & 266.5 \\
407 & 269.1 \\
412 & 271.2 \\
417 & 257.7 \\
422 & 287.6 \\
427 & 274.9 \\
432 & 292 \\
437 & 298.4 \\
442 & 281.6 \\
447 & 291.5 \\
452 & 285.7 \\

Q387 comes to 256.1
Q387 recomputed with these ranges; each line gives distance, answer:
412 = 271.2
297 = 317.9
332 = 285.9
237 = 344.8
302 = 316.2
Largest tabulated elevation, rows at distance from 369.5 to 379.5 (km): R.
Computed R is 264.6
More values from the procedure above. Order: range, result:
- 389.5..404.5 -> 269.5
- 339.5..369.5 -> 288.6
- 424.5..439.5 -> 298.4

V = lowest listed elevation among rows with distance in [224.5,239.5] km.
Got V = 334.8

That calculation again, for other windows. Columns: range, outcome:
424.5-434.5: 274.9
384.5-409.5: 256.1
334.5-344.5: 283.9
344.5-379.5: 188.5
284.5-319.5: 289.4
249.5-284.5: 319.8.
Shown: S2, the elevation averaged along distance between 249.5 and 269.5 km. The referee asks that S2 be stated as 336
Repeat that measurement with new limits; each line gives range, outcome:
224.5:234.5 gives 337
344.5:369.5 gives 256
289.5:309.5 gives 314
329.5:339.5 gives 293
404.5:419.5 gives 266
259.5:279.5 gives 337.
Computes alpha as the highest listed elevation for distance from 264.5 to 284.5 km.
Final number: 336.9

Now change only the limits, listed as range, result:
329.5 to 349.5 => 300.9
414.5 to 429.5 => 287.6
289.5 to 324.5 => 317.9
